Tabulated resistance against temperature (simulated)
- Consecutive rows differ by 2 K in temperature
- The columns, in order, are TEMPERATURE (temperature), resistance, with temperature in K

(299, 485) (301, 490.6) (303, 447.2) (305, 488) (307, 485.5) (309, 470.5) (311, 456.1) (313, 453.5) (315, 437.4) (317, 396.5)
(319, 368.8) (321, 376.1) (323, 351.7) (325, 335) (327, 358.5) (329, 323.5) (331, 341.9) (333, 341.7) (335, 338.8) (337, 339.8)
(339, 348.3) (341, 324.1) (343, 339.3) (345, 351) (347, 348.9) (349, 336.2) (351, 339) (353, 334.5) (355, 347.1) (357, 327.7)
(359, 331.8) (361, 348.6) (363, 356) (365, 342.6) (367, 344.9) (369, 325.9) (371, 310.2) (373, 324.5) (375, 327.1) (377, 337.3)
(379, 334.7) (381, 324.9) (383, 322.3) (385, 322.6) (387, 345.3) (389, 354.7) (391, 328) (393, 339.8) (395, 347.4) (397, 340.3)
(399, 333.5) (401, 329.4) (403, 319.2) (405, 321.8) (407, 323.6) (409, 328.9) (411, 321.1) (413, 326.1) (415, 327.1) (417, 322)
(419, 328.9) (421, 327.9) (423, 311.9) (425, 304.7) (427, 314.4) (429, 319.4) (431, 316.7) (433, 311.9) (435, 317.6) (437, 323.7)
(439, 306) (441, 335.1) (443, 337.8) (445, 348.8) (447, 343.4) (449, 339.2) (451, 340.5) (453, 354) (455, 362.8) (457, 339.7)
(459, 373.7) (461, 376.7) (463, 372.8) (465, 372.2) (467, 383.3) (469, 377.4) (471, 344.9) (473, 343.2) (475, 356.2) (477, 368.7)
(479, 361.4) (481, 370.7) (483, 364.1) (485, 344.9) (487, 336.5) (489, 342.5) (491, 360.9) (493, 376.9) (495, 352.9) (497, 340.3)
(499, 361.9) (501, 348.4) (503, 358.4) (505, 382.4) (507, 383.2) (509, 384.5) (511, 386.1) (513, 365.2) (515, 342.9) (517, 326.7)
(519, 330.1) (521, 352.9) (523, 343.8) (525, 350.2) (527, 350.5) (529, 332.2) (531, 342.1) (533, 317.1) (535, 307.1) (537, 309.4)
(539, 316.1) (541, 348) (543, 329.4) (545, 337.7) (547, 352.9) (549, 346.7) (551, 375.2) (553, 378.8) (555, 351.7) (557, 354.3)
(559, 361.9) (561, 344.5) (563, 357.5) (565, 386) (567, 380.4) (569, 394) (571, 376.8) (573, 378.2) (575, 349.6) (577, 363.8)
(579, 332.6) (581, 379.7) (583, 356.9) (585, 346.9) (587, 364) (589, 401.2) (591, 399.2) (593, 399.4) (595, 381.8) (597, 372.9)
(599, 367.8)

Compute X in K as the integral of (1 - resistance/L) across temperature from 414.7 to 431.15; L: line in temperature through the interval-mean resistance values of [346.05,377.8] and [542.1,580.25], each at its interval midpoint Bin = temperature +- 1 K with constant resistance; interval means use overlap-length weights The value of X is 1.2 K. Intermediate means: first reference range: 336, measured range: 319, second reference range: 361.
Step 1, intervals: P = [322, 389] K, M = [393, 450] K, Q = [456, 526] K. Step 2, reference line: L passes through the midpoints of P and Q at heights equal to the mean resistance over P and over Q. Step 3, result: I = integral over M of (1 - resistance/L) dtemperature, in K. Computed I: 3.6 K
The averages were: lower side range 337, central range 326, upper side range 359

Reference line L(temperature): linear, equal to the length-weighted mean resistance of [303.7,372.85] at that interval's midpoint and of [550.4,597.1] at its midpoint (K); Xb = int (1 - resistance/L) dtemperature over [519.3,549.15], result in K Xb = 2.75 K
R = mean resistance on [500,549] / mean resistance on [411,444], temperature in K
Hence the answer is 1.08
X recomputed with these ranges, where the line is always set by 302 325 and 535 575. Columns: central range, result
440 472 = 2.3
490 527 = 1.1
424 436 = 2.4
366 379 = 2.5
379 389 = 1.8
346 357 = 2.0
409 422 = 2.3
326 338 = 2.3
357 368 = 1.8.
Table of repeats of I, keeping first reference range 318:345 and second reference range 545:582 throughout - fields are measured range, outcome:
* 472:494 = 0.04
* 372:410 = 1.99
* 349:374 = 0.84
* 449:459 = 0.13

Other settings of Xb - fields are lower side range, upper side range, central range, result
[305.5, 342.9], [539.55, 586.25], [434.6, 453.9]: 1.8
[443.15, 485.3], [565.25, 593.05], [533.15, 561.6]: 2.0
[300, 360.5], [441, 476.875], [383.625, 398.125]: 1.1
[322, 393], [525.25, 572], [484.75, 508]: -0.8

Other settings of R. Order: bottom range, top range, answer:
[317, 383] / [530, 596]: 1.05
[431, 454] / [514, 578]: 1.05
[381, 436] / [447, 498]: 1.10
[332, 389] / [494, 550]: 1.03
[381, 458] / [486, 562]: 1.06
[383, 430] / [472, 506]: 1.09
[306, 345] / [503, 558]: 0.92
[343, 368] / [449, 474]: 1.05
